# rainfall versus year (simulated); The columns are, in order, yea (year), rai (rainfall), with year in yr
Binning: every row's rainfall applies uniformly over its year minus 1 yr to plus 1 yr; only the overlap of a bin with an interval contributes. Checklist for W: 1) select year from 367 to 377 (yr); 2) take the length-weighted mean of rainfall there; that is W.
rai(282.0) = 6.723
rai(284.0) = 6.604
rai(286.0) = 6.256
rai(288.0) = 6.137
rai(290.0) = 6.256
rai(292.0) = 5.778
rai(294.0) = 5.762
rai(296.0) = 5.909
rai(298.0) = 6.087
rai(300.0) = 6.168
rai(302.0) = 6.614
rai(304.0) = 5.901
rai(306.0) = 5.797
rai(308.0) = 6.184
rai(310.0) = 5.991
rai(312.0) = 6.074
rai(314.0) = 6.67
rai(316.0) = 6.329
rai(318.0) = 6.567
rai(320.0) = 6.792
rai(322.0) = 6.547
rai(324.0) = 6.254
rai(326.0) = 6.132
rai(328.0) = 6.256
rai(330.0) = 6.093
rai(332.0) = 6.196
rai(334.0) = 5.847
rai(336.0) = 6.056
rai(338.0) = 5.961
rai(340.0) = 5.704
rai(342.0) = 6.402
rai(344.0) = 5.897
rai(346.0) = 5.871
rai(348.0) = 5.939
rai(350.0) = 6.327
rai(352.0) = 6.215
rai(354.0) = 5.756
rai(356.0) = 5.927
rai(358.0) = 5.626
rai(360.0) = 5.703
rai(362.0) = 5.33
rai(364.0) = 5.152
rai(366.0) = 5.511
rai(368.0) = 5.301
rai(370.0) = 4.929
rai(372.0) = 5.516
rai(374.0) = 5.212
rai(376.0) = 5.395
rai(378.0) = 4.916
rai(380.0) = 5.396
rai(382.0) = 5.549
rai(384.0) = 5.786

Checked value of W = 5.27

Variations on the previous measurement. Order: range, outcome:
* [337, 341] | 5.83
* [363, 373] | 5.28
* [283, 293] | 6.21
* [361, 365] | 5.24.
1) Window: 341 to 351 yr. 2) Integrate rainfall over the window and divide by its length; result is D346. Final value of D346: 6.09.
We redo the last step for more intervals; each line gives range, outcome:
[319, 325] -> 6.53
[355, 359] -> 5.78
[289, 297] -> 5.93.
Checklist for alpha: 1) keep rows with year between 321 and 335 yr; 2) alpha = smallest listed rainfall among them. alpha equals 5.847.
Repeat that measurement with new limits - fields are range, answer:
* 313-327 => 6.132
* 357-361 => 5.626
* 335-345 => 5.704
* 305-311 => 5.797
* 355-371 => 4.929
